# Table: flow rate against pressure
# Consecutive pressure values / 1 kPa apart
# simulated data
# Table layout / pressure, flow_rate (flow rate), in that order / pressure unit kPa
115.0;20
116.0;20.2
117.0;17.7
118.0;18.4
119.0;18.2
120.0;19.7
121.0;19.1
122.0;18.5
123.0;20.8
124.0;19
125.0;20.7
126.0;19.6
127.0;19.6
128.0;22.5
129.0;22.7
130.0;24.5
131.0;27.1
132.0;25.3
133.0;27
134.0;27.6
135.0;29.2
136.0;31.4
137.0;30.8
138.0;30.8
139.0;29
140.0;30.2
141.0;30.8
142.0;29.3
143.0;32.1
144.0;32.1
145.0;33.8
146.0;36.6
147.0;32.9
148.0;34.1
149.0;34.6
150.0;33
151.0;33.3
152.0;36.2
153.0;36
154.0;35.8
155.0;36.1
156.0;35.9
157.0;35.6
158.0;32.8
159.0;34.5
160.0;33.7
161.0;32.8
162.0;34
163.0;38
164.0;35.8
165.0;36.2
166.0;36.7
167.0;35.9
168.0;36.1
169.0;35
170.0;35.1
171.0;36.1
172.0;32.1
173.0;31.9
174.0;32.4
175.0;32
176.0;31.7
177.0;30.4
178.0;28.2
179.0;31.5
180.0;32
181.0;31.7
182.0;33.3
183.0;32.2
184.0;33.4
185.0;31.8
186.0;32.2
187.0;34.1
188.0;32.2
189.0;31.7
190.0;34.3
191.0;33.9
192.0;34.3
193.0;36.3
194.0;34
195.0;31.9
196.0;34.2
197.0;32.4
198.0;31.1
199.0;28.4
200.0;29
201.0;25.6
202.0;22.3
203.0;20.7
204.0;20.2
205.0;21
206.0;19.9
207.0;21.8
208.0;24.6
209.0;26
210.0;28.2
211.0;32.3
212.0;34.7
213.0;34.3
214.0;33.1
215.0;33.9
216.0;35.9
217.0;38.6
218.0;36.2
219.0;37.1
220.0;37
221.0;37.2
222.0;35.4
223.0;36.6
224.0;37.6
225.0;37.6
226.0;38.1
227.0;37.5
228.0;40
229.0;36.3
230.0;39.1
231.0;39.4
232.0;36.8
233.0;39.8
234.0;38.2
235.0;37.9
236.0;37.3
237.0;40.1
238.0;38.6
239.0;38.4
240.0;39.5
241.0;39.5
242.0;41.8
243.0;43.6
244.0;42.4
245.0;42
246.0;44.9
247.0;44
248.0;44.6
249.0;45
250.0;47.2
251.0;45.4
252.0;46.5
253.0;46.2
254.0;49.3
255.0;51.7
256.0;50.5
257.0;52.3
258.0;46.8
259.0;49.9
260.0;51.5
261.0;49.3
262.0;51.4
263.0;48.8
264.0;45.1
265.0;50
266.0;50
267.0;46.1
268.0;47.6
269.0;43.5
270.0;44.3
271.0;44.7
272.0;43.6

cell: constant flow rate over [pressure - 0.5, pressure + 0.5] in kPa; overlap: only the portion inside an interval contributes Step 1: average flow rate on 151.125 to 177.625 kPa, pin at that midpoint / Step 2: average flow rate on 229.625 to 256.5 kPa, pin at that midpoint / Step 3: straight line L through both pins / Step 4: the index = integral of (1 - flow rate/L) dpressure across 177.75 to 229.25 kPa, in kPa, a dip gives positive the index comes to 8.8 kPa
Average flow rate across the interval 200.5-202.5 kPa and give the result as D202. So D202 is 24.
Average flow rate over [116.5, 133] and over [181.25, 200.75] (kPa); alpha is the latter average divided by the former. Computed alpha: 1.55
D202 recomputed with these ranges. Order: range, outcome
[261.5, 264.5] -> 48.4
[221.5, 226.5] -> 37.1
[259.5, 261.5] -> 50.4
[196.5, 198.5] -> 31.8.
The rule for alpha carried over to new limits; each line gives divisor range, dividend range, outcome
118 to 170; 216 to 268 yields 1.42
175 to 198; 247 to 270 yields 1.47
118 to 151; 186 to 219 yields 1.13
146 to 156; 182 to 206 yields 0.87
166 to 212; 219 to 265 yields 1.39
